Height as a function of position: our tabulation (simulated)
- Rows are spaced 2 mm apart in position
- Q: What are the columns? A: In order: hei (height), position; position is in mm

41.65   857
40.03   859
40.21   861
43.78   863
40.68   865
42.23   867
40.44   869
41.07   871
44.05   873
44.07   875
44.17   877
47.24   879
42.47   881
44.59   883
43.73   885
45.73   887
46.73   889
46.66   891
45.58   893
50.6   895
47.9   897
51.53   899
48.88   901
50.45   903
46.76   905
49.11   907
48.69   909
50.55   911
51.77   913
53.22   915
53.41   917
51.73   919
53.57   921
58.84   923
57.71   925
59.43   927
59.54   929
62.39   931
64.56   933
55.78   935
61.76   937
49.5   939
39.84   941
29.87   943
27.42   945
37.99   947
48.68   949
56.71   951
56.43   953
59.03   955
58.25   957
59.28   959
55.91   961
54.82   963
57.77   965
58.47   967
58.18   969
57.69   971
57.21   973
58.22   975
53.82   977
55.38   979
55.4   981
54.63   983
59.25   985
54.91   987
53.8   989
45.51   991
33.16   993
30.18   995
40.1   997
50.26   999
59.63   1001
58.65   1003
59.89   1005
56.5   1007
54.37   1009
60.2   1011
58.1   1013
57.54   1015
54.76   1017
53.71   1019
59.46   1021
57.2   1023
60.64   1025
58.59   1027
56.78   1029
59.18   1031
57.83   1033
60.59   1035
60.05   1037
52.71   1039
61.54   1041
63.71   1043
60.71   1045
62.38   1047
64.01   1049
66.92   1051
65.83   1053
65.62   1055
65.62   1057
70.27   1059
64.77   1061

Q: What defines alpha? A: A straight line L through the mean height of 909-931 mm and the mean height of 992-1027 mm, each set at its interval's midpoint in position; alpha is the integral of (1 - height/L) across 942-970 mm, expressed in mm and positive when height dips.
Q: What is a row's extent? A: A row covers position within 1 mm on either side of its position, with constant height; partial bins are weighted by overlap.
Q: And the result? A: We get 1.54 mm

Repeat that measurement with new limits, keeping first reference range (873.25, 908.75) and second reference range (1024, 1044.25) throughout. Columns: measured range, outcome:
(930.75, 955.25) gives 0.9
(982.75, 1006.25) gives 2.5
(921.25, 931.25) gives -1.8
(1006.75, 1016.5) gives 0.0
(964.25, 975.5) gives -0.9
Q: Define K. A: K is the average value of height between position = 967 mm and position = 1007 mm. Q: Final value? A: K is 52.7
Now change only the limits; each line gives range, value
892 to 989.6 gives 53.1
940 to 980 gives 52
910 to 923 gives 52.9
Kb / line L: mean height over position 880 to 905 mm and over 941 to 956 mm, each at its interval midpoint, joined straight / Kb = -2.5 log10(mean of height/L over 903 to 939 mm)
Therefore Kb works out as -0.20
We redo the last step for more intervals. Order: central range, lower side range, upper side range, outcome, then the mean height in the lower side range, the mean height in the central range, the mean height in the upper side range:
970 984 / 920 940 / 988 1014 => -0.05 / 58.3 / 56.1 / 50.8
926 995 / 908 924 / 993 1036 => 0.02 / 52.7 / 52.9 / 54.9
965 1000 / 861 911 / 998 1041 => 0.05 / 45.7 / 51.7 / 57.6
